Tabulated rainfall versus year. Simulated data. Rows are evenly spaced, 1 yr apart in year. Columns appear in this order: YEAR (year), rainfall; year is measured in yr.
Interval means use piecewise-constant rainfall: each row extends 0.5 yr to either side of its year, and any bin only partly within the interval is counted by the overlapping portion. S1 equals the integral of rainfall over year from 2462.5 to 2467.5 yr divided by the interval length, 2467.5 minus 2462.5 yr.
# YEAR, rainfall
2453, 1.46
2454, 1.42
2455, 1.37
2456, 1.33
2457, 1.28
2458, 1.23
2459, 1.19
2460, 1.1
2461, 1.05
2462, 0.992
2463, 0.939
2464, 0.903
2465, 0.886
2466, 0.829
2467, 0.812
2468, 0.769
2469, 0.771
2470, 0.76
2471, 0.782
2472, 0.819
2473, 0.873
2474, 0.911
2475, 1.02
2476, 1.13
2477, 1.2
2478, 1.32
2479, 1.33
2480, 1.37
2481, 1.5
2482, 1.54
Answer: 0.874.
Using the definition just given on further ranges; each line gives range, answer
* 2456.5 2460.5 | 1.2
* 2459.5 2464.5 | 0.997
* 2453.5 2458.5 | 1.33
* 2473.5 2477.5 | 1.07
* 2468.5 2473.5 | 0.801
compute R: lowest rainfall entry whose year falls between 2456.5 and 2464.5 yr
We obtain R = 0.903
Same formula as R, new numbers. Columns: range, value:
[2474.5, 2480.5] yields 1.02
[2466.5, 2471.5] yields 0.76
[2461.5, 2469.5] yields 0.769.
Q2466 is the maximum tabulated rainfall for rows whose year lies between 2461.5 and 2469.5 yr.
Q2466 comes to 0.992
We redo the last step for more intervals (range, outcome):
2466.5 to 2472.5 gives 0.819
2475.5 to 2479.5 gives 1.33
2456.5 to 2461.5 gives 1.28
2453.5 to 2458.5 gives 1.42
